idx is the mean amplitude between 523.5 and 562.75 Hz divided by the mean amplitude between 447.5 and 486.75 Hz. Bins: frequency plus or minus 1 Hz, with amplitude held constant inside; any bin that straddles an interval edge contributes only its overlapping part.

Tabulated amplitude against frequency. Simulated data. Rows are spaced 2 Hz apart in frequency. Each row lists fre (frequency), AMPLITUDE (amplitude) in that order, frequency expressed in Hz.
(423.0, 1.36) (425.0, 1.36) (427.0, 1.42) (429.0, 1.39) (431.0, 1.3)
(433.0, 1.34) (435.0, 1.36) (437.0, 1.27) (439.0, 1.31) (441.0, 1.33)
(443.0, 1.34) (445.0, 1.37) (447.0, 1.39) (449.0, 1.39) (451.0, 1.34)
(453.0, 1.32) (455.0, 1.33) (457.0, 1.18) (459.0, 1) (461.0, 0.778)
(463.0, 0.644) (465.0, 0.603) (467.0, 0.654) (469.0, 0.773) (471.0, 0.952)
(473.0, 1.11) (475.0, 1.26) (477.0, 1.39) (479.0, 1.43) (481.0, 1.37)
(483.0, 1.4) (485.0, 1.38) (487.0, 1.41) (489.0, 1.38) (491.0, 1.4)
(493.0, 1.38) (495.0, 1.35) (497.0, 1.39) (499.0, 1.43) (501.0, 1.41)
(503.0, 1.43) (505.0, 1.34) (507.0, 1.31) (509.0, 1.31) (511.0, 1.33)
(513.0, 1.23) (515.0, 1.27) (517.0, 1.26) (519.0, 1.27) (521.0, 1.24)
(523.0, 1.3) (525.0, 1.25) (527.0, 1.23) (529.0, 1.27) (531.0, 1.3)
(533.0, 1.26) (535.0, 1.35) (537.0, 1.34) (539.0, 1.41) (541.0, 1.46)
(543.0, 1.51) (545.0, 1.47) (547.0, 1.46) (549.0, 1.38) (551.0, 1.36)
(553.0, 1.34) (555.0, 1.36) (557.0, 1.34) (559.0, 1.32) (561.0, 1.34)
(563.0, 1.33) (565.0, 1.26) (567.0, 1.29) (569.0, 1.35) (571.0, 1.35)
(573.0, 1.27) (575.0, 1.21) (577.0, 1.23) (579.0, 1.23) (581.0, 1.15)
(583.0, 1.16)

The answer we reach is 1.2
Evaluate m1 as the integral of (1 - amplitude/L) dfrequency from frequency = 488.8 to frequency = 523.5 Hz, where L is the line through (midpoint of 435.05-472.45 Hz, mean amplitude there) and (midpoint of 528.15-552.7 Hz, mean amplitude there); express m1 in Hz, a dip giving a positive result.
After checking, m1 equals -1.6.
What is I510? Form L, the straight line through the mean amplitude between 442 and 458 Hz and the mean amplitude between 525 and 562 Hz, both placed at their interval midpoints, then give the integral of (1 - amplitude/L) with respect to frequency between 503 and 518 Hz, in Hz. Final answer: 0.52 Hz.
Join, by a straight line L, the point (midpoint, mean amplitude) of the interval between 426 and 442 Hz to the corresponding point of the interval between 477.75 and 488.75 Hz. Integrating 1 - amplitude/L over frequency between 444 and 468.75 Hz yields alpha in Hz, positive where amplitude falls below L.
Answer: 5.3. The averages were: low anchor 1.34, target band 1.07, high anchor 1.4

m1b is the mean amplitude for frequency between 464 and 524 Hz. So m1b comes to 1.26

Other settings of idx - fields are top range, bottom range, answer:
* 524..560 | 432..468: 1.17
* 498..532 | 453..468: 1.43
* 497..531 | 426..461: 1.00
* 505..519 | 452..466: 1.32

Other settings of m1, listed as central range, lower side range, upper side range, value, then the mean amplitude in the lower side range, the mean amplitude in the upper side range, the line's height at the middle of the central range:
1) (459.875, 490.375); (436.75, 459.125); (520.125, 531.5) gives 4.4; 1.31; 1.26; 1.29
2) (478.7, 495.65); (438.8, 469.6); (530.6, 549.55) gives -2.3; 1.11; 1.4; 1.22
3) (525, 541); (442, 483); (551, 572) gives -0.5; 1.14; 1.33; 1.27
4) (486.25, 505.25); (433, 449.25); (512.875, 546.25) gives -0.9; 1.34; 1.32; 1.33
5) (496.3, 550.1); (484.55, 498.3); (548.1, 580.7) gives 0.4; 1.39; 1.31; 1.35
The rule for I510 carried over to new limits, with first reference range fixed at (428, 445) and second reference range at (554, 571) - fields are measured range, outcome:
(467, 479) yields 2.19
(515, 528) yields 0.67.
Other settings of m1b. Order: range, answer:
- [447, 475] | 1.03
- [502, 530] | 1.29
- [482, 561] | 1.35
